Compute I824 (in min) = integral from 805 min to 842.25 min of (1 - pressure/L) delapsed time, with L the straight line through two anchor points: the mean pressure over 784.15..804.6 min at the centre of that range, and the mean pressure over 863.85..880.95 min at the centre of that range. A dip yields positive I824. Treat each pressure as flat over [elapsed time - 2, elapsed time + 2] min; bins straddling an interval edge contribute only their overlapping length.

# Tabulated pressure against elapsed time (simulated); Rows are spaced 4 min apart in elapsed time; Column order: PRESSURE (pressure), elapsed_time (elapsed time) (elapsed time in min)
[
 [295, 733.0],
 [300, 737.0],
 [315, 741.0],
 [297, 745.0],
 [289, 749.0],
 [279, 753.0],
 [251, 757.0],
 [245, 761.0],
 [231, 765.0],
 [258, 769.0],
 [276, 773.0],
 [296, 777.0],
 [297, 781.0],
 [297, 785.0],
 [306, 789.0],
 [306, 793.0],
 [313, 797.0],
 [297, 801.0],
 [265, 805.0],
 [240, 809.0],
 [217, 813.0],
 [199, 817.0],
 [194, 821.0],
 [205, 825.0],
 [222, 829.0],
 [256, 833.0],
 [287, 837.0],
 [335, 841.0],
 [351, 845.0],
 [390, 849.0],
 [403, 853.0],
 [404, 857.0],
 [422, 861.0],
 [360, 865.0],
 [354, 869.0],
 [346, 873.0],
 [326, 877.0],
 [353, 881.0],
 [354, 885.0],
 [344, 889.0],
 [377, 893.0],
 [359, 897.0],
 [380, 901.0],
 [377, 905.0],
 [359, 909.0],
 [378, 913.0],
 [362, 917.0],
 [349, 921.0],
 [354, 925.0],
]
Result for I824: 9.3 min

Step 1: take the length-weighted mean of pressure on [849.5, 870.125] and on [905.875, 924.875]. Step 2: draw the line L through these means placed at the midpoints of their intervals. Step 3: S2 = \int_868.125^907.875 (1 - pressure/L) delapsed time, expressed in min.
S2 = 2.0 min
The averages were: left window 390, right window 362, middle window 357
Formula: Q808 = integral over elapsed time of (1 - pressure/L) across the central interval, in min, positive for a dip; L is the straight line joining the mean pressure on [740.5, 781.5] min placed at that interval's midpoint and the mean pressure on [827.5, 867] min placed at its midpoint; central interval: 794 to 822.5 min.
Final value 5.7 min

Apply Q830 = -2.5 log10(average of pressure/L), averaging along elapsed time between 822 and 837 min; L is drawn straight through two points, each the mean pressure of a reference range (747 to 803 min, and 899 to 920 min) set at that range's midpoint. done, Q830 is 0.34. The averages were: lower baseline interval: 282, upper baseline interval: 370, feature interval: 233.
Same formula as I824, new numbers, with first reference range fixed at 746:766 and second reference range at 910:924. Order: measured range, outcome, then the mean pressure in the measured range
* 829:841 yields 1.5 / 274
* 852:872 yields -3.5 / 386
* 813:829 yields 5.2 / 204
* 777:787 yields -0.7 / 297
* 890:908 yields -1.0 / 371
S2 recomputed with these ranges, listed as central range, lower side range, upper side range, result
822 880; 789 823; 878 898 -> -3.35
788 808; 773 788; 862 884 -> 0.72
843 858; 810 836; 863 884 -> -4.97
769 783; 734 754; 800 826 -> -1.04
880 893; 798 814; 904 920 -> -0.48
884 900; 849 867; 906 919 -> 0.76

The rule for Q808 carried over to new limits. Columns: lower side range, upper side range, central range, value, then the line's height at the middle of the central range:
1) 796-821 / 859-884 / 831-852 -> -1.34 min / 307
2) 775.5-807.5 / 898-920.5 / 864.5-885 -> 0.01 min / 348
